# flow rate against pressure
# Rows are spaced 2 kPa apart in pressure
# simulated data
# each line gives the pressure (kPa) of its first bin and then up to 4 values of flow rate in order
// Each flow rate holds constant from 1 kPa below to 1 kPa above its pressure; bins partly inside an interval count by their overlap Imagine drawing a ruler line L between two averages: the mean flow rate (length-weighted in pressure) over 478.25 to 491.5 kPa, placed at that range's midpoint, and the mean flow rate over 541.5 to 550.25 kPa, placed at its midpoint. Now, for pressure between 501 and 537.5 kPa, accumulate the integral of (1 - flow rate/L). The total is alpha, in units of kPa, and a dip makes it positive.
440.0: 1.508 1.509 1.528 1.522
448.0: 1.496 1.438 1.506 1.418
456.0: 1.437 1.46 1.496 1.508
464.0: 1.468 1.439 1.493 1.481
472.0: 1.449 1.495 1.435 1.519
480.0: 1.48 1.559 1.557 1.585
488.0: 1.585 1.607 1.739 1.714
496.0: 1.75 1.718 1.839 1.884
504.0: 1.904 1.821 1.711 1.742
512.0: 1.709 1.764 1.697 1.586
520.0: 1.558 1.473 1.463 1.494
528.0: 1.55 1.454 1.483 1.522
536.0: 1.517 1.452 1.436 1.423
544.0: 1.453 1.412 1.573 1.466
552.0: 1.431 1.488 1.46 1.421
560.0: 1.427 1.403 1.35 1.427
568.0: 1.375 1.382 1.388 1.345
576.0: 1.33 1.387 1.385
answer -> -2.8 kPa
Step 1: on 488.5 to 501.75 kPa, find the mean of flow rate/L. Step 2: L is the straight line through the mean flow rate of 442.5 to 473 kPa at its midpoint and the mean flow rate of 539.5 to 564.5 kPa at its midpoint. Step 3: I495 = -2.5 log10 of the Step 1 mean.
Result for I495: -0.18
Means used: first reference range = 1.48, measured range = 1.73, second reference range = 1.44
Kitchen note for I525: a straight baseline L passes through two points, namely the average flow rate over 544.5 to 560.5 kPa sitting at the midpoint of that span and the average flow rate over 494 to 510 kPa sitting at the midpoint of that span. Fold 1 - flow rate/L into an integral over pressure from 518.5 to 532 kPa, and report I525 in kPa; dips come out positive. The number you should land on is 1.2 kPa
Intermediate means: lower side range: 1.79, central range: 1.5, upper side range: 1.46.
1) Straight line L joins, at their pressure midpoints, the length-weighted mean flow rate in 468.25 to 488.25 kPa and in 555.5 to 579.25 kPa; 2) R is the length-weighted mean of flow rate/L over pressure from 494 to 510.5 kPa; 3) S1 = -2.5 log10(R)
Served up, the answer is -0.21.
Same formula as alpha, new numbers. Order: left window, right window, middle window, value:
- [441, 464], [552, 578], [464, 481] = -0.1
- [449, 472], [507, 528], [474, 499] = -1.0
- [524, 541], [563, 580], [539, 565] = -0.2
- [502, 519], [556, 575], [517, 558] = 2.3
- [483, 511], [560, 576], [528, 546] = 0.7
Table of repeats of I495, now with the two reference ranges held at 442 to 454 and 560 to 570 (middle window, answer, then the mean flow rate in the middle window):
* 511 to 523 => -0.14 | 1.63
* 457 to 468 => 0.00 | 1.48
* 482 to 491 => -0.09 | 1.58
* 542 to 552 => -0.04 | 1.47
